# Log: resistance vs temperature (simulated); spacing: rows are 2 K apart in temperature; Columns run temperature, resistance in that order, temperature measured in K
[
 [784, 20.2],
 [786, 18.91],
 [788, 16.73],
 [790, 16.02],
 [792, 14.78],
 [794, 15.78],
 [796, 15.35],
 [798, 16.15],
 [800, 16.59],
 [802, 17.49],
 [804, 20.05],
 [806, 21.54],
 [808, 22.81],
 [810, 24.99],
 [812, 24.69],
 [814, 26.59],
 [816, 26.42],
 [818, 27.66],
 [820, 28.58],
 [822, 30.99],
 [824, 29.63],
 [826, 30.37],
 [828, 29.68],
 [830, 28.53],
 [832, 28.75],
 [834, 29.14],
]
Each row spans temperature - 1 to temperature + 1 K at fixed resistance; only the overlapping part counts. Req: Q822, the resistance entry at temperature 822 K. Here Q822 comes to 30.99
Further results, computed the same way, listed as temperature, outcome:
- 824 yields 29.63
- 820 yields 28.58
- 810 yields 24.99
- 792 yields 14.78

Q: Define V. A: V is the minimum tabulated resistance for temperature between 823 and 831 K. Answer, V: 28.53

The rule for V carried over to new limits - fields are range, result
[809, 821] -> 24.69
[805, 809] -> 21.54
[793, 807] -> 15.35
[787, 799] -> 14.78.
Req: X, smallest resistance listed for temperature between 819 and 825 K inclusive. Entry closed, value 28.58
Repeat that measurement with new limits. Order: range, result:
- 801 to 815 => 17.49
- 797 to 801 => 16.15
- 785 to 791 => 16.02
